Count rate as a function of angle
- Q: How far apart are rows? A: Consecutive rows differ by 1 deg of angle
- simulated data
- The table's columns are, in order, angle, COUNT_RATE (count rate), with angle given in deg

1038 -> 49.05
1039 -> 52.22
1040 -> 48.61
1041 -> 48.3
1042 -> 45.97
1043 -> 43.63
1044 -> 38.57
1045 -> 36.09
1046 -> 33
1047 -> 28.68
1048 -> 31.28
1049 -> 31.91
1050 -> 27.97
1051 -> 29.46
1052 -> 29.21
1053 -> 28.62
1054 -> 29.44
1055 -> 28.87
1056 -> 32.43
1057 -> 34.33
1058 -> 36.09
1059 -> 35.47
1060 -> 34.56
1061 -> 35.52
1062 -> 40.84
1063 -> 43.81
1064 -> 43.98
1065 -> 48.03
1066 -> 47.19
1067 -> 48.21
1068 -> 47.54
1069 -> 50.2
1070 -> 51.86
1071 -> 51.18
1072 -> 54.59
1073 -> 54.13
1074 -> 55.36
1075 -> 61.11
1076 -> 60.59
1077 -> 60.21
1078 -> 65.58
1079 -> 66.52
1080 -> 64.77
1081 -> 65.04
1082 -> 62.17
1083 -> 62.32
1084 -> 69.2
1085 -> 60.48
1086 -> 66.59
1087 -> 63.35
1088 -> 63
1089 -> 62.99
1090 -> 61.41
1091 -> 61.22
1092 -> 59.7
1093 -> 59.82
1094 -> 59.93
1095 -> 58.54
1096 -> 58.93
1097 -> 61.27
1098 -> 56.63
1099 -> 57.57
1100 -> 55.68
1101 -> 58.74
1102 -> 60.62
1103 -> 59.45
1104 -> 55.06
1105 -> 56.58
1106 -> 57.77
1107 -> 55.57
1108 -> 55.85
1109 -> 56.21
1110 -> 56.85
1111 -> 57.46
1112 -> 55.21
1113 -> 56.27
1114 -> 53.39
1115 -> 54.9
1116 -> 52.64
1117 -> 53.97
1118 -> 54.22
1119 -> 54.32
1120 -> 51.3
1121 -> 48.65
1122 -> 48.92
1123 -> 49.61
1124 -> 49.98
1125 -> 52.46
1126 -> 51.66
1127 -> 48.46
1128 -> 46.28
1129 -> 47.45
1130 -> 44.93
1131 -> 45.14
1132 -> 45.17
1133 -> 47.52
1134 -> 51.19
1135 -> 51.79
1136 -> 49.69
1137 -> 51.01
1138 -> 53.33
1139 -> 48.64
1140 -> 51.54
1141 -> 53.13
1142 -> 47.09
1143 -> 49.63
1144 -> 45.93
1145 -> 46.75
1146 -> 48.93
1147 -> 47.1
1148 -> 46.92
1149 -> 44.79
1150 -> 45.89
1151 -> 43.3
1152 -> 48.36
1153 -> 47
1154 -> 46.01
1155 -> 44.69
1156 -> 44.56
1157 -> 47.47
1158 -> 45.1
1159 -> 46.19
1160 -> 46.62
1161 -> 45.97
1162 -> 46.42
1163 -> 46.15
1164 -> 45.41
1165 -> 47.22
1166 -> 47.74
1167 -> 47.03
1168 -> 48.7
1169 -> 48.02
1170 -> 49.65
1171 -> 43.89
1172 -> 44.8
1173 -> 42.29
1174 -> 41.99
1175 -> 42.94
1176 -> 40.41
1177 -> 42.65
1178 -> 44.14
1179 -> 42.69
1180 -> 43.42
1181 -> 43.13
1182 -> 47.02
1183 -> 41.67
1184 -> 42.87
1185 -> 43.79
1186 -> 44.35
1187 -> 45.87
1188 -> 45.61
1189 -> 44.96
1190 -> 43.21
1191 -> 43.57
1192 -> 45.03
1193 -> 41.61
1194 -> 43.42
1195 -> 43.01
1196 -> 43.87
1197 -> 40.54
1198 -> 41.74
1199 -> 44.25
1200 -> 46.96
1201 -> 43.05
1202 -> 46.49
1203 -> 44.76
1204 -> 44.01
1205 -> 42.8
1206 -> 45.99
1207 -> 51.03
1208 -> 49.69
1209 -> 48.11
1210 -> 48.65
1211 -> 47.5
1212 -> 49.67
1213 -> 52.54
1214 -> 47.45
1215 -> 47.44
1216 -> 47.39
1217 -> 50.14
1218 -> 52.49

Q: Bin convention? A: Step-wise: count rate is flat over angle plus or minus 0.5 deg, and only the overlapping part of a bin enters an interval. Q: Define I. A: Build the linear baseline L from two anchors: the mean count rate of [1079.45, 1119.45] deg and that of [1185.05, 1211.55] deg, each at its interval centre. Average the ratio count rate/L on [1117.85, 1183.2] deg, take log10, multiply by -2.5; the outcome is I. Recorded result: 0.10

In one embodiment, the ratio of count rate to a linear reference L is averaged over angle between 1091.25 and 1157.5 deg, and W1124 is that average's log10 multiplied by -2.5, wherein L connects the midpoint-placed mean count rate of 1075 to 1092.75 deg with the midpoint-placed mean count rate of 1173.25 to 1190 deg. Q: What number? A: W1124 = 0.06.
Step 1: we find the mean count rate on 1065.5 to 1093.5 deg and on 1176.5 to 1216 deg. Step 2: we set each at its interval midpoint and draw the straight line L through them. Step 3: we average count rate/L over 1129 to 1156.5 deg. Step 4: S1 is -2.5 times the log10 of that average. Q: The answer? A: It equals 0.08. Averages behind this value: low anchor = 59.2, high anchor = 45.1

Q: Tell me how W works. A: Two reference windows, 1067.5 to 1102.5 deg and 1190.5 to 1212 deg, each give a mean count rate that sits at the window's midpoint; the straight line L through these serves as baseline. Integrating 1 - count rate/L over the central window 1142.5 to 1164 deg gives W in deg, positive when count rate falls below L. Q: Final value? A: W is 2.0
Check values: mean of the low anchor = 59.7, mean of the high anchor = 45.2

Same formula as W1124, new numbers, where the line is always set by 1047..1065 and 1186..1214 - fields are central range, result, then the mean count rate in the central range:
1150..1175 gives -0.085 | 46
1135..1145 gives -0.222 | 49.9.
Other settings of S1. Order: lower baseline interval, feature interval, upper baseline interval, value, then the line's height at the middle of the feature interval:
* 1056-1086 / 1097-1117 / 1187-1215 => -0.13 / 50.2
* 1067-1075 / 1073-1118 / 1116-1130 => -0.15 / 51.5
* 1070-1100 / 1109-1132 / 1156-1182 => 0.05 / 54.1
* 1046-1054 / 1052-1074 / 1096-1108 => -0.13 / 36.8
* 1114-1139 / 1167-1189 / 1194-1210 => 0.06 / 46.8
